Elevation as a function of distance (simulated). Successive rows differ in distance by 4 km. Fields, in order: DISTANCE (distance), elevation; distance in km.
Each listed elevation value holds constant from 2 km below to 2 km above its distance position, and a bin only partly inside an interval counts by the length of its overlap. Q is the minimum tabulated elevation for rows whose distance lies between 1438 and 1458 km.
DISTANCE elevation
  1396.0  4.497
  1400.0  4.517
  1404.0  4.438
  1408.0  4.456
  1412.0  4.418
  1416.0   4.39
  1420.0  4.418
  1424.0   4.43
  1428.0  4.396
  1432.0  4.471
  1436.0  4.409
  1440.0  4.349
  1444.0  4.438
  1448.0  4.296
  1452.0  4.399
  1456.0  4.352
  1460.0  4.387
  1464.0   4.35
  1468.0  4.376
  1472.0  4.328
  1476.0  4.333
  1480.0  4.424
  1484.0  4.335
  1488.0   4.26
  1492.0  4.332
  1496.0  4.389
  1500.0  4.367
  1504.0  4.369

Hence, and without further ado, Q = 4.296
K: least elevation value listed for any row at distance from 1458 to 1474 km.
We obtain 4.328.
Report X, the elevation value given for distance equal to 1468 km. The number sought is 4.376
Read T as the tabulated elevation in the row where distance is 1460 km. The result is 4.387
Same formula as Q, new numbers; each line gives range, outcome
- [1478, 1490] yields 4.26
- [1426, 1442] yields 4.349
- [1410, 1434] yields 4.39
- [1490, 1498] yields 4.332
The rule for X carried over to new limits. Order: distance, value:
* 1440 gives 4.349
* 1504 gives 4.369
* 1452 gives 4.399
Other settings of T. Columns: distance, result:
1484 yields 4.335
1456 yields 4.352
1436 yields 4.409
